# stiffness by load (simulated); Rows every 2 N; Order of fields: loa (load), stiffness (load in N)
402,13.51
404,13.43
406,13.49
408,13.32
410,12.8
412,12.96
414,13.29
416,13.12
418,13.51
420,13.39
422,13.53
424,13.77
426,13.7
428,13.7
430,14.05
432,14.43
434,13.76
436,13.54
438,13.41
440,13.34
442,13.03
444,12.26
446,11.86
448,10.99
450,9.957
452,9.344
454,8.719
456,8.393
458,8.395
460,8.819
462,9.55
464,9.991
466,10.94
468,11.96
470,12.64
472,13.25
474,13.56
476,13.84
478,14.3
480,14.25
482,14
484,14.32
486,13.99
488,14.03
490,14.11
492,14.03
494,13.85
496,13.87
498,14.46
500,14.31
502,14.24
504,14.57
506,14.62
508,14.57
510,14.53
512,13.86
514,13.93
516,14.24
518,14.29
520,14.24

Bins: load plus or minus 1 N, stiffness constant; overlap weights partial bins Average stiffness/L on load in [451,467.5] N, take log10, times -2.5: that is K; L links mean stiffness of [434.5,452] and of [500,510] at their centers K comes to 0.339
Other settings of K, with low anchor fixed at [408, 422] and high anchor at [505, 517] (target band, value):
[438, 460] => 0.26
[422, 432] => -0.04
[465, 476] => 0.10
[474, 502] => 0.00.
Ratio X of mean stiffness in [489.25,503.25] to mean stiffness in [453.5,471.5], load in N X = 1.40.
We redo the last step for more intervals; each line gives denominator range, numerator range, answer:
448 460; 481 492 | 1.54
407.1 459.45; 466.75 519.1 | 1.13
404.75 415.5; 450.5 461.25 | 0.67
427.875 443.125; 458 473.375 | 0.80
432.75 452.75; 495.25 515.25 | 1.17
